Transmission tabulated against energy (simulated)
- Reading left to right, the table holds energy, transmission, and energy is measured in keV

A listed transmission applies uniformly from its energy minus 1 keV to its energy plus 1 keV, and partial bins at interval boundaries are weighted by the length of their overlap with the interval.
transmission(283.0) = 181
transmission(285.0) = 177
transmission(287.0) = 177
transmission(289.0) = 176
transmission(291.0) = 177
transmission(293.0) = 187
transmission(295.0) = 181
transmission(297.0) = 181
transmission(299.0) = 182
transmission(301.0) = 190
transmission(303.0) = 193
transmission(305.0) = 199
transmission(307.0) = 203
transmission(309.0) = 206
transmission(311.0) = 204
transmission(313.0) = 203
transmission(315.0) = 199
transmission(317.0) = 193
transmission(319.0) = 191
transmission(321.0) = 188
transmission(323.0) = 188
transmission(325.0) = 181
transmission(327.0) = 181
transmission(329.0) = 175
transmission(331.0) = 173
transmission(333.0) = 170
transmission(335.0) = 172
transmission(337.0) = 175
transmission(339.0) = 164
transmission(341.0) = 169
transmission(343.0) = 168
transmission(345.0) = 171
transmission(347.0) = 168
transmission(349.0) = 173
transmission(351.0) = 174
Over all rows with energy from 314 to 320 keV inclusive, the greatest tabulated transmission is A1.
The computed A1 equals 199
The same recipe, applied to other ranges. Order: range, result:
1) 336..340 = 175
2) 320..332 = 188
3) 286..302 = 190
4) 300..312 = 206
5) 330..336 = 173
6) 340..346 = 171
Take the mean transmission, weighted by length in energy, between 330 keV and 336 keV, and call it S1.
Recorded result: 172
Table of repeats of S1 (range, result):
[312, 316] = 201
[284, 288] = 177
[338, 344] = 167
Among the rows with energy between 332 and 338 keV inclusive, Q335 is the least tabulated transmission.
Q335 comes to 170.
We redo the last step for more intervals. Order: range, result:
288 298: 176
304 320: 191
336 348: 164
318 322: 188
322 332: 173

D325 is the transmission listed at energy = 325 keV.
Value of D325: 181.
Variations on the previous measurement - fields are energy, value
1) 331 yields 173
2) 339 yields 164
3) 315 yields 199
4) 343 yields 168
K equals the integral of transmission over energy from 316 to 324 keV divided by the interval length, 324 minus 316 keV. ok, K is 190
